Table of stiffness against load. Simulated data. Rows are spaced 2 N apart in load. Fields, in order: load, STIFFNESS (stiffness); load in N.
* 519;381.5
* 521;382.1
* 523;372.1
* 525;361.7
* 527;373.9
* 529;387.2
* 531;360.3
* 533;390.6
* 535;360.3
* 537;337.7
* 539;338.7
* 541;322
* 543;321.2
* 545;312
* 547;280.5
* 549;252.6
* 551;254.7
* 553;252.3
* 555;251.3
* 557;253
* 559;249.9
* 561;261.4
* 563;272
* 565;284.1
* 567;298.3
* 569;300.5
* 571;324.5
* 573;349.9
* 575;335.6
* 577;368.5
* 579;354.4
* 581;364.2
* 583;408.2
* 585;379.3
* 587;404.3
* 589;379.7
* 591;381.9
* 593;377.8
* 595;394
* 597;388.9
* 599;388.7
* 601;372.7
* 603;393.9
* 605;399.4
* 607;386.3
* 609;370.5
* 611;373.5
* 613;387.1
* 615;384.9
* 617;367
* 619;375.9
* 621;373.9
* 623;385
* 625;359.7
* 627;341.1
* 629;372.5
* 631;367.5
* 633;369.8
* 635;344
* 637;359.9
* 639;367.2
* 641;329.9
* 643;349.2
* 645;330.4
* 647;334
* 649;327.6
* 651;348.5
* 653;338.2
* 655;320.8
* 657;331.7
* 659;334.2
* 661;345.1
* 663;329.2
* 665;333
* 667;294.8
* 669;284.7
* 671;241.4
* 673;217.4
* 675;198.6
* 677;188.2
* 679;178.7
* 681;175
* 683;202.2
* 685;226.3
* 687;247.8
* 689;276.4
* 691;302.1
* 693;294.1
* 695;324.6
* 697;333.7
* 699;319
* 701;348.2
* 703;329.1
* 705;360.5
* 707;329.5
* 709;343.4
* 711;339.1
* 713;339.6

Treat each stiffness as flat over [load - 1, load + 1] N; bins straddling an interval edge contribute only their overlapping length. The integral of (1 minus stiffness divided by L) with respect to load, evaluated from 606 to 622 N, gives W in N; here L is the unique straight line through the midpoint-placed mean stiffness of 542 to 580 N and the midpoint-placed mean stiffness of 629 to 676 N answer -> -3.5 N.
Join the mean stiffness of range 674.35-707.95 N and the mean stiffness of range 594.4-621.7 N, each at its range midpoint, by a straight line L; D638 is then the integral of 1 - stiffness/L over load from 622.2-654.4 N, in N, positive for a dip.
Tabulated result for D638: -0.8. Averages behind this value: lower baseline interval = 383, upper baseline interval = 273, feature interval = 351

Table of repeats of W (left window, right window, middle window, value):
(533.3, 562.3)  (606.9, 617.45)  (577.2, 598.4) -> -2.31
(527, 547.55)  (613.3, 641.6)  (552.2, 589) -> 3.43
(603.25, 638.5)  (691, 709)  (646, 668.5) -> 1.45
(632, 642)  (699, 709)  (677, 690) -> 4.86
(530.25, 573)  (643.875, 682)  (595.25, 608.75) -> -4.30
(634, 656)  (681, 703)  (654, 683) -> 4.36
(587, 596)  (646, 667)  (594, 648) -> -1.13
